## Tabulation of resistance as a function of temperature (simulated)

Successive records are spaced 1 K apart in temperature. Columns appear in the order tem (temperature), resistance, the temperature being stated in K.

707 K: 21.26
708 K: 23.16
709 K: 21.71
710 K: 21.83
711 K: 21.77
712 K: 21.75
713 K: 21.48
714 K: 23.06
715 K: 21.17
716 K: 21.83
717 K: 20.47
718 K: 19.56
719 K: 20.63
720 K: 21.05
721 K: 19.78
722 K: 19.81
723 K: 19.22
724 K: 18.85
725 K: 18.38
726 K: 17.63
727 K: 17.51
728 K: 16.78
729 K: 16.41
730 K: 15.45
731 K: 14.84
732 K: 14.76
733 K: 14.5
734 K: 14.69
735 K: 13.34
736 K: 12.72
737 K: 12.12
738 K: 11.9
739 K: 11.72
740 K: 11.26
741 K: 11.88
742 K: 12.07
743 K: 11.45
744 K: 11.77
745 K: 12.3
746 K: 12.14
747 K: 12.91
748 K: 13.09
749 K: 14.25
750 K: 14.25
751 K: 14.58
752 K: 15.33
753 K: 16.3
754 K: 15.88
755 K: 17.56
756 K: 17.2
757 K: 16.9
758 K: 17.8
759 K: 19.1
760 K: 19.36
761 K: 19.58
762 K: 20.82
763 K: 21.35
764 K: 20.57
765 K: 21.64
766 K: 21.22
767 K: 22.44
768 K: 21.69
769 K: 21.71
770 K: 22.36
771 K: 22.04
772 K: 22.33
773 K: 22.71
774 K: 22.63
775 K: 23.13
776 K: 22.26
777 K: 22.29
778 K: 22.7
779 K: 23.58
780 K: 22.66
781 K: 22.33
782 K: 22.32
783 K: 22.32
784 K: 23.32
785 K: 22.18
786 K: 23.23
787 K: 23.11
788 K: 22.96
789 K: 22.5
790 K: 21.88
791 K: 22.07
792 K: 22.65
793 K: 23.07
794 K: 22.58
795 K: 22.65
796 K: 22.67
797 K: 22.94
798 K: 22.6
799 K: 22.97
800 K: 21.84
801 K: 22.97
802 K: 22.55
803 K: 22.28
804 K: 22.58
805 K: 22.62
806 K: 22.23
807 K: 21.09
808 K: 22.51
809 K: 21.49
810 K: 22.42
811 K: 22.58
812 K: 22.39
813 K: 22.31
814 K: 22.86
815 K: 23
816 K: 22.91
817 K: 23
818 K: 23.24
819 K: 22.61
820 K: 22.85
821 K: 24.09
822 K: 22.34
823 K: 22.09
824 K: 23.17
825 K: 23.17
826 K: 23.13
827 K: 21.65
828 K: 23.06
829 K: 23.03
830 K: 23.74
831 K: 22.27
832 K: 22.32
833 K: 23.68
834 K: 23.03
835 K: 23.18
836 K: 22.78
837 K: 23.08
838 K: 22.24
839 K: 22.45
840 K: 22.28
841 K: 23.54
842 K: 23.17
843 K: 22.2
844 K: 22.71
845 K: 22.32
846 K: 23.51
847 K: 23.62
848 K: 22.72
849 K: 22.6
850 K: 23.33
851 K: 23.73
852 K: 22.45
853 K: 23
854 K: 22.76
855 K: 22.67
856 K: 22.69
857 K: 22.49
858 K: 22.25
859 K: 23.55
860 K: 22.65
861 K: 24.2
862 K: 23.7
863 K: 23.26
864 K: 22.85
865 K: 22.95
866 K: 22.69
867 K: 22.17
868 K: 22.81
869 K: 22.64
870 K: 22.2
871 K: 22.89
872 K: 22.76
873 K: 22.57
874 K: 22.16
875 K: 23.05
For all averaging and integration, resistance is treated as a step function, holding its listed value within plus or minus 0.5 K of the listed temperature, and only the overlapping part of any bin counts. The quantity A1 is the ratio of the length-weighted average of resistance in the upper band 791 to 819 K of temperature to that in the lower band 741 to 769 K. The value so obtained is 1.34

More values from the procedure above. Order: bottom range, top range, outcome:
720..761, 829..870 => 1.49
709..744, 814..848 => 1.34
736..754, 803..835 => 1.75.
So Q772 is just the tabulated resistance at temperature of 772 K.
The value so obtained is 22.33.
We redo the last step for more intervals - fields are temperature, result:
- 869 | 22.64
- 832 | 22.32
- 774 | 22.63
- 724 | 18.85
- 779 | 23.58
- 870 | 22.2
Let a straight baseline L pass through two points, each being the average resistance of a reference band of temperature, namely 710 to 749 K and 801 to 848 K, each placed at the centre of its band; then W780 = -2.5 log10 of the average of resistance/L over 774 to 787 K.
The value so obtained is -0.15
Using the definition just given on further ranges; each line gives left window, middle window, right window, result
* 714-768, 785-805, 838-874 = -0.16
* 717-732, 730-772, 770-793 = 0.25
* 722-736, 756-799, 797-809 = -0.08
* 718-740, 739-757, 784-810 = 0.29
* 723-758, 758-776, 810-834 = -0.23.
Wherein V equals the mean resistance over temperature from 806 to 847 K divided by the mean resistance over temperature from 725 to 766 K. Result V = 1.47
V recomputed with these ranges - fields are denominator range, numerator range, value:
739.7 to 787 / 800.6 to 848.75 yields 1.21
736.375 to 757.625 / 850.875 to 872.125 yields 1.67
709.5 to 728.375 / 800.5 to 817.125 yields 1.11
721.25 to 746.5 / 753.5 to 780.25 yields 1.43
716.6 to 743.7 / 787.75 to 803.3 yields 1.43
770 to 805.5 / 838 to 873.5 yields 1.01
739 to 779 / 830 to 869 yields 1.27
